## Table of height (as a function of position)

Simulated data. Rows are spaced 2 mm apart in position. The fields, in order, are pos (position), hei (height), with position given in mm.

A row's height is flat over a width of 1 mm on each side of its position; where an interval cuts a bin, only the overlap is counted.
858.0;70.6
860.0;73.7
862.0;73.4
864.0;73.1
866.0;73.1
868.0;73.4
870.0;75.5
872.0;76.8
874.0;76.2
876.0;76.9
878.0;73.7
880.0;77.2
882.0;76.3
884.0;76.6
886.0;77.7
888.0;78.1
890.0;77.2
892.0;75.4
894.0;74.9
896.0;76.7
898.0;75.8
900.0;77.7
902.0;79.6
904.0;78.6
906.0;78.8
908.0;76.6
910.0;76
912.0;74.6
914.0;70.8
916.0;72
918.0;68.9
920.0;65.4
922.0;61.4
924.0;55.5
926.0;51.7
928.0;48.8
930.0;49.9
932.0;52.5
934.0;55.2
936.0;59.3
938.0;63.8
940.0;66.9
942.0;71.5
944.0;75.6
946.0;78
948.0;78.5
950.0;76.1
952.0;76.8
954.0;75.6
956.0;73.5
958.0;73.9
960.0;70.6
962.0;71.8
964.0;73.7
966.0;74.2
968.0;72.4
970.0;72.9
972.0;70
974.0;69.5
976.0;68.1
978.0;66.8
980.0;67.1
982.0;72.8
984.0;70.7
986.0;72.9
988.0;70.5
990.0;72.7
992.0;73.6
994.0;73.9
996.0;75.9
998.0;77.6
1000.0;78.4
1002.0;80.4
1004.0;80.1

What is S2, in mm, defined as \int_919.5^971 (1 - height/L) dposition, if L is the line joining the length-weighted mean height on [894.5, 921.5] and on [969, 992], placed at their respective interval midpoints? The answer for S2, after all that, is 3.7 mm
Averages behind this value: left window 74.5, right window 70.5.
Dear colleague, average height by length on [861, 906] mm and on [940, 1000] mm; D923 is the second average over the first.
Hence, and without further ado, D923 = 0.96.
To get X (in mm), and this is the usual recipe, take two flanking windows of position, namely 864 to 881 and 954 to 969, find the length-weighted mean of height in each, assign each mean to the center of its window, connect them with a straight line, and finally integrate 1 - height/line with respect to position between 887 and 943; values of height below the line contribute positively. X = 4.4 mm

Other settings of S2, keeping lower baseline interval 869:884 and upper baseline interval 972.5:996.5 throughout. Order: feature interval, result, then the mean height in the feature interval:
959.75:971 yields -0.12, 72.7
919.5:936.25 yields 4.24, 55.1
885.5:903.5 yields -0.42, 77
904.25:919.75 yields 0.15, 73.8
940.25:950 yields -0.31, 75.2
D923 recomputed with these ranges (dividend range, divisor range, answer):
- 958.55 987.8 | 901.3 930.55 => 1.05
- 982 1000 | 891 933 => 1.07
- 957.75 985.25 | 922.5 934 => 1.35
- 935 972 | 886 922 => 0.97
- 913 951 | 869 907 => 0.84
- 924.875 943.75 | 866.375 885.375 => 0.77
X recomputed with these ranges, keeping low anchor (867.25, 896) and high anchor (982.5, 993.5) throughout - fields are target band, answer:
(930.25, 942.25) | 2.3 mm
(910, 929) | 2.8 mm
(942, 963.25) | -0.4 mm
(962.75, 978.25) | 0.4 mm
